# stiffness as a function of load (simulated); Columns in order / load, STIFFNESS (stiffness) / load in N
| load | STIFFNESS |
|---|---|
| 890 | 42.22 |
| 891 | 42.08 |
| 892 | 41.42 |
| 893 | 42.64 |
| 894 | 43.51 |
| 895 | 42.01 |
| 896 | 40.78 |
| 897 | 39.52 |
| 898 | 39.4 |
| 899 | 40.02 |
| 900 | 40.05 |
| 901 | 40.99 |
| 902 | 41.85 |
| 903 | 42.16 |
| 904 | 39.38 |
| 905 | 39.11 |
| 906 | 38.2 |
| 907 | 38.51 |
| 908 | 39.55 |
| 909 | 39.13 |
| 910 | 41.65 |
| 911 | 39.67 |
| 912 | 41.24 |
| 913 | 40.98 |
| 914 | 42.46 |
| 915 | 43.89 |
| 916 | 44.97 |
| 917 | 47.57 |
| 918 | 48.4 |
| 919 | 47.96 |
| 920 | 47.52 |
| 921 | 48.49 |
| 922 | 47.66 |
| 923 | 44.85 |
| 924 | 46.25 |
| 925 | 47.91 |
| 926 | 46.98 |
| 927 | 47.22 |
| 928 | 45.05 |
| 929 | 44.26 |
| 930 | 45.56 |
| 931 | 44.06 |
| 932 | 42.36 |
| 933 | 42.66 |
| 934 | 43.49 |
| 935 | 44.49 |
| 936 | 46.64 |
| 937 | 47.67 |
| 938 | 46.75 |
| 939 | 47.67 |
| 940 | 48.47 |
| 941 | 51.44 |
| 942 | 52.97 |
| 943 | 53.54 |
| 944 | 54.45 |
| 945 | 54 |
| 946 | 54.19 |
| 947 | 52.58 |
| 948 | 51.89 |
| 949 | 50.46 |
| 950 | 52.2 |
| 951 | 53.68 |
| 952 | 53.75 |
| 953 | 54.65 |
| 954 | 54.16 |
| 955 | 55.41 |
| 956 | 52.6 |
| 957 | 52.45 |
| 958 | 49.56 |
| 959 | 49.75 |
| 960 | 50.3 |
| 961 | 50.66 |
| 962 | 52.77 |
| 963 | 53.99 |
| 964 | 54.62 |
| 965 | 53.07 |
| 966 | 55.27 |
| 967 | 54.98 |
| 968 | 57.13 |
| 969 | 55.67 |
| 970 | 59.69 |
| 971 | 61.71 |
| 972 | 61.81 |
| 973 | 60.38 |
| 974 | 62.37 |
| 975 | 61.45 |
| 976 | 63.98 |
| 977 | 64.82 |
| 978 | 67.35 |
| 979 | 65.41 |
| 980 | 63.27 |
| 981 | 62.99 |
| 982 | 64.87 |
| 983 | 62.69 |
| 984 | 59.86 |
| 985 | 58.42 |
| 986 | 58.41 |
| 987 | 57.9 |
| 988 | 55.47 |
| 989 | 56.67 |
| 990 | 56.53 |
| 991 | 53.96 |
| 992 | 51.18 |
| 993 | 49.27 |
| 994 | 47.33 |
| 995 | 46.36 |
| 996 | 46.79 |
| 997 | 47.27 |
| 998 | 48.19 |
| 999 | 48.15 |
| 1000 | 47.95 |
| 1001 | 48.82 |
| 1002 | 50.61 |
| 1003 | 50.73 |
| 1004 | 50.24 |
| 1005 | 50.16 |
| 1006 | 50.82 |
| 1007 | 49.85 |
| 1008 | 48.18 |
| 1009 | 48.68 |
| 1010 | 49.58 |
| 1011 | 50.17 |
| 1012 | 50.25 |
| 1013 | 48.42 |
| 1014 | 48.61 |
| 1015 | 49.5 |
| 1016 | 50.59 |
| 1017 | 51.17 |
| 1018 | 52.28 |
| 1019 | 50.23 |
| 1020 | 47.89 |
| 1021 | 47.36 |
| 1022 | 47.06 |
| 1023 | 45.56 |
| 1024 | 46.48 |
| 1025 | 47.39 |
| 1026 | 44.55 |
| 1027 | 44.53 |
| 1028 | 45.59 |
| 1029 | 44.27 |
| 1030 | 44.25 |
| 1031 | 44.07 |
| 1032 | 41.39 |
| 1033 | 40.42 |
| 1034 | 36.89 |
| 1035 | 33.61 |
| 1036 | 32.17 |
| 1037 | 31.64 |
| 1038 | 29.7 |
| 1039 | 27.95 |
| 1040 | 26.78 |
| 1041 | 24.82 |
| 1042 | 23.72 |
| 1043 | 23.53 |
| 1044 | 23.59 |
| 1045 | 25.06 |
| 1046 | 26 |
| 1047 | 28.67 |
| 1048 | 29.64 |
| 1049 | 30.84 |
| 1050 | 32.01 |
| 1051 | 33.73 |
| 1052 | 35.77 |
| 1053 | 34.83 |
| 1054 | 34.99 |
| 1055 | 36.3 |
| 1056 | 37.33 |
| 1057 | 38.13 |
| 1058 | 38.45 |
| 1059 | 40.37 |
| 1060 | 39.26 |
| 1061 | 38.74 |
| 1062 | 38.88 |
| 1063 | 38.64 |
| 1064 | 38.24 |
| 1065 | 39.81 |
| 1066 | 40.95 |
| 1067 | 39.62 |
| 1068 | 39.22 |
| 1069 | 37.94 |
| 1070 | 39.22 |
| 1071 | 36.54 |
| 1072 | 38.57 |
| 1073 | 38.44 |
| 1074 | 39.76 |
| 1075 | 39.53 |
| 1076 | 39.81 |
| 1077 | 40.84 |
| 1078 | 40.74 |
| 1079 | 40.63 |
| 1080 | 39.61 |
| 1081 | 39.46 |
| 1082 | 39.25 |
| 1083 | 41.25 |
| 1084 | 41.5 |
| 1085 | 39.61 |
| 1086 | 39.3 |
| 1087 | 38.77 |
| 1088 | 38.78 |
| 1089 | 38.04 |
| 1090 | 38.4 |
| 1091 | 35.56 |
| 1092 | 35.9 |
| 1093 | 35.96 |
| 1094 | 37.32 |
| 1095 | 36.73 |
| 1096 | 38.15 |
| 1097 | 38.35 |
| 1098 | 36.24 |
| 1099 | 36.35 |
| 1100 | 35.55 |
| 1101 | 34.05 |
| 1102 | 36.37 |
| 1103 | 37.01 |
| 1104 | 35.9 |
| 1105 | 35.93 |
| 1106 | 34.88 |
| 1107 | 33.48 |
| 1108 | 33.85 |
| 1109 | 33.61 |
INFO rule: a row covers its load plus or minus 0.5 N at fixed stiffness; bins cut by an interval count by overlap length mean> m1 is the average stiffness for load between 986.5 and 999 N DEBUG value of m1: 51.3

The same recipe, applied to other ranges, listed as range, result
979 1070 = 43.8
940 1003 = 55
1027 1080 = 35.9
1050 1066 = 37.5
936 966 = 52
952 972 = 54.3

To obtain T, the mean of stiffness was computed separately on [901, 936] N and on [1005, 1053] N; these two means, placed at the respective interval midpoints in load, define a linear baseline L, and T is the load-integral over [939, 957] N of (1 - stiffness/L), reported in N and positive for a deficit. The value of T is -4.2 N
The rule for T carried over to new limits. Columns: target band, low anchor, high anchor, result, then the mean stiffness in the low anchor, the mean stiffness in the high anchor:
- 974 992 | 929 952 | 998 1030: -4.37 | 49.1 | 48.5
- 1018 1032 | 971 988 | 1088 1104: 1.62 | 62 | 36.7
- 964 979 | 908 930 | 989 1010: -3.73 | 44.8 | 49.7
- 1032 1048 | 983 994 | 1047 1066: 4.59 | 55.7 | 36.4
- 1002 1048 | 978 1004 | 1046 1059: 2.27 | 54.5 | 34.1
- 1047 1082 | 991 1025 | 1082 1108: 2.93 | 49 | 37.2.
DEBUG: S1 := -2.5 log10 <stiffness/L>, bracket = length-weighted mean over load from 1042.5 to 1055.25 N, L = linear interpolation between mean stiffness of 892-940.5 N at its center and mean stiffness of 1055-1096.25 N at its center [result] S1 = 0.29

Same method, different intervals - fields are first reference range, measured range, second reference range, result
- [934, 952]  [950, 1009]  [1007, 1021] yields -0.10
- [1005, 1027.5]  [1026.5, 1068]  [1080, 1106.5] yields 0.25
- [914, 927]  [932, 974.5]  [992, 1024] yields -0.11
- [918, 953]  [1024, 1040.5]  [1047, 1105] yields 0.07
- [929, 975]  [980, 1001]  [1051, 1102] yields -0.13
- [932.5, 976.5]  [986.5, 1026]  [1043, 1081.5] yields -0.11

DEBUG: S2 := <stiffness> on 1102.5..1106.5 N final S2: 35.9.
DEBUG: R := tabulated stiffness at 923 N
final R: 44.85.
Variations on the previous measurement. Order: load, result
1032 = 41.39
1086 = 39.3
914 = 42.46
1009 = 48.68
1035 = 33.61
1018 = 52.28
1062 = 38.88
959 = 49.75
